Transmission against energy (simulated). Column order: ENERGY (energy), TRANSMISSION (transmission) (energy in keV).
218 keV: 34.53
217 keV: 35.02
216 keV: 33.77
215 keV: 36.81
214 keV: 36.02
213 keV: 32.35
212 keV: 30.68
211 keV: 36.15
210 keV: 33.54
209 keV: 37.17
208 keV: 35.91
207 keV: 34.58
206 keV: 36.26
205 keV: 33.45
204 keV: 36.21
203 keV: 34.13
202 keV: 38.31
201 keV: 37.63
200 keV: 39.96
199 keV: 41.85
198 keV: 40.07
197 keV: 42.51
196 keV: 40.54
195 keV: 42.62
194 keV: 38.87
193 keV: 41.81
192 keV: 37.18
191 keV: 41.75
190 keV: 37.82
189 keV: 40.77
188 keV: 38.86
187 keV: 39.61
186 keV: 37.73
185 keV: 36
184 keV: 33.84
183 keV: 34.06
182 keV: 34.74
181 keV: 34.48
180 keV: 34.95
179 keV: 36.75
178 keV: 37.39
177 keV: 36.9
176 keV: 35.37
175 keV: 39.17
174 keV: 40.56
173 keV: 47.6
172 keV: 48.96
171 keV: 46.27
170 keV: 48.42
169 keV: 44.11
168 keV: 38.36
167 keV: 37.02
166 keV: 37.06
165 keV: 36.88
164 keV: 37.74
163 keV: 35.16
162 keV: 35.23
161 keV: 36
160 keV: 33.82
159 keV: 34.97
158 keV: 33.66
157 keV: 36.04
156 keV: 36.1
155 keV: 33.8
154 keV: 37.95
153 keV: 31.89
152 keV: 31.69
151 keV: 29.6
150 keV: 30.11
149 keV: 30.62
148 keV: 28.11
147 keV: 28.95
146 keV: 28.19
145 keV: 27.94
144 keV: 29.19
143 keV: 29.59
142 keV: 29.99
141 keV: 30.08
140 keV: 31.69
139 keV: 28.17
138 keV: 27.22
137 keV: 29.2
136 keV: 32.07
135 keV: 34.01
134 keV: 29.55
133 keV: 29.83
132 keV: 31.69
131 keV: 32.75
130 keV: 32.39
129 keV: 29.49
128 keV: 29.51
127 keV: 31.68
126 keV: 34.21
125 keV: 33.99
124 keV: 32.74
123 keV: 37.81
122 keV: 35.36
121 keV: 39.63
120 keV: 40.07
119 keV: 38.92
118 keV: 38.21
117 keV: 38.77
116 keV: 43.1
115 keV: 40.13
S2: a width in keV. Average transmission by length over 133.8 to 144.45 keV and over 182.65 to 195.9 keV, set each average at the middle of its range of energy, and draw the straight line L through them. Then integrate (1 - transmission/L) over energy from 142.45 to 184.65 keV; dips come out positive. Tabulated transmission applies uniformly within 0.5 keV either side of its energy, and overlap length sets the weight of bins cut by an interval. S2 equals -1.7 keV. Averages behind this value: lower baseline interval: 30.1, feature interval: 35.7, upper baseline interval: 38.6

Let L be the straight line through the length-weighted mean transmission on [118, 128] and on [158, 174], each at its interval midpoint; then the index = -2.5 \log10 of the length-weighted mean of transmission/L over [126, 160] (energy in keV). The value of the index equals 0.20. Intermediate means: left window 35.8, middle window 31.2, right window 39.7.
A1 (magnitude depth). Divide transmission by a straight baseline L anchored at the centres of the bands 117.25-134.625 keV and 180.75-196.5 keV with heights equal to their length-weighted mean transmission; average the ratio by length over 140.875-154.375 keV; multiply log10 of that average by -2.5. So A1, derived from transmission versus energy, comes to 0.18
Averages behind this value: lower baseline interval 34.1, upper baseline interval 38.2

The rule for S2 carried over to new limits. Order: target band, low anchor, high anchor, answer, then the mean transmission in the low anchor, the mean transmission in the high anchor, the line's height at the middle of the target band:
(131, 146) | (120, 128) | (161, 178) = 2.69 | 35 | 40.1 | 36.6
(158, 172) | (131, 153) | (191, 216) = -2.55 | 30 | 37.3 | 32.7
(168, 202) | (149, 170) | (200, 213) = -3.99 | 35.6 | 35.4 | 35.5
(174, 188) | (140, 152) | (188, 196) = 0.39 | 29.5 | 40.1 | 37.5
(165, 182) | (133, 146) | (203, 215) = -4.06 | 29.8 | 34.8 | 32.3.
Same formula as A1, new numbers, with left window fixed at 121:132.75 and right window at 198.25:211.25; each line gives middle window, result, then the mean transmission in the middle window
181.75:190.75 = -0.043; 37.2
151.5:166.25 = -0.019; 35.2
